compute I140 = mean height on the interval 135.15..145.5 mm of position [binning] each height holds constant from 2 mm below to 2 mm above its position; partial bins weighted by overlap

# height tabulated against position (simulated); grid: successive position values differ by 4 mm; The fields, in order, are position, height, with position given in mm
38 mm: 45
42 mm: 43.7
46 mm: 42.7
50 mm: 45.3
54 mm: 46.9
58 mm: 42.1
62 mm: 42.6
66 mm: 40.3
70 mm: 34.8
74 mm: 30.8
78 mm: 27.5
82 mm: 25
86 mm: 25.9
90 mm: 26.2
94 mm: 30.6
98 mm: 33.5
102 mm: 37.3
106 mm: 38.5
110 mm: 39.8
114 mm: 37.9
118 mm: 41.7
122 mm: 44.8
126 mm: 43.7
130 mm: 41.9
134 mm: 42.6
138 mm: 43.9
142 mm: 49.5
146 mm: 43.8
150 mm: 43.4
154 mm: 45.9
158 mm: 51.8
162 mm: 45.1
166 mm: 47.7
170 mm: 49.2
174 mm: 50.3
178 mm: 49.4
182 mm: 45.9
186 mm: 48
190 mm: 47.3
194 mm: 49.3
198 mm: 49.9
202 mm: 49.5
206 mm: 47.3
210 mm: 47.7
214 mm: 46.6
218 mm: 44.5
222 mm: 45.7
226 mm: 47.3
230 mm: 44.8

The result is 45.9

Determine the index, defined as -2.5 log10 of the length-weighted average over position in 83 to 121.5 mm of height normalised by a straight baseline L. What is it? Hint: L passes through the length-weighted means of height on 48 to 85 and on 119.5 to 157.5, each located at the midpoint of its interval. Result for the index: 0.18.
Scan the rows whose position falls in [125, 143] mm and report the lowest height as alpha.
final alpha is 41.9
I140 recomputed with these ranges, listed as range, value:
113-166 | 44.6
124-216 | 46.9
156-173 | 48.6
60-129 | 35.4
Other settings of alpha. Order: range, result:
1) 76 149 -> 25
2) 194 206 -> 47.3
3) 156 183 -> 45.1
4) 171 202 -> 45.9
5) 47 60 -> 42.1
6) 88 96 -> 26.2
